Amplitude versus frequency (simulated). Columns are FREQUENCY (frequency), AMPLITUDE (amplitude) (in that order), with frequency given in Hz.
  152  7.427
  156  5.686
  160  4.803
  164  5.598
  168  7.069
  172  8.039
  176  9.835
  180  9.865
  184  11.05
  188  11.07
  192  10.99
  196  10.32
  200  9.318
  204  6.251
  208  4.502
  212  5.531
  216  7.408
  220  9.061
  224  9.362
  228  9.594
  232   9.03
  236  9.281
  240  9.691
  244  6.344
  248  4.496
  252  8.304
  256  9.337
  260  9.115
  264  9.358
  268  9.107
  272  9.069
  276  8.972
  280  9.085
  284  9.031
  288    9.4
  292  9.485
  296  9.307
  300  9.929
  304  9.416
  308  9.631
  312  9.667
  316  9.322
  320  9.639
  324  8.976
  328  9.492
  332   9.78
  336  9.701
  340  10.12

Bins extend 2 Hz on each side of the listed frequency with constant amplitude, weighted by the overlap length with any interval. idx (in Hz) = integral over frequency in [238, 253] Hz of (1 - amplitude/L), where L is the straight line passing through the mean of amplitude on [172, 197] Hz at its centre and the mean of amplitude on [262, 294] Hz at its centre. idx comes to 3.8 Hz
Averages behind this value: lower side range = 10.3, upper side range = 9.19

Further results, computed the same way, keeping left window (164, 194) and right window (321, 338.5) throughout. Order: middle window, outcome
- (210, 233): 2.80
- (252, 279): 1.09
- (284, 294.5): 0.15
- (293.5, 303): -0.09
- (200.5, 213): 4.71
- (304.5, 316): -0.07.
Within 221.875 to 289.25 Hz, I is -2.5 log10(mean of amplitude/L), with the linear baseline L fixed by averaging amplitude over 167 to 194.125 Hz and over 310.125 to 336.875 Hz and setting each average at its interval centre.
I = 0.11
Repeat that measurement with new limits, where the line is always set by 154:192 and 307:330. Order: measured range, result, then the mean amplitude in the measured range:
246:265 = 0.11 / 8.06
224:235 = -0.07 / 9.32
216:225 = -0.02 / 8.79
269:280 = 0.01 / 9.04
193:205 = -0.07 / 9.02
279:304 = -0.02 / 9.39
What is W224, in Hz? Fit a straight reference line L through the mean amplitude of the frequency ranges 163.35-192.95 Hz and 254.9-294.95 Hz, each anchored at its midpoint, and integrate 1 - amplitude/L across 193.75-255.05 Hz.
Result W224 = 8.67 Hz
